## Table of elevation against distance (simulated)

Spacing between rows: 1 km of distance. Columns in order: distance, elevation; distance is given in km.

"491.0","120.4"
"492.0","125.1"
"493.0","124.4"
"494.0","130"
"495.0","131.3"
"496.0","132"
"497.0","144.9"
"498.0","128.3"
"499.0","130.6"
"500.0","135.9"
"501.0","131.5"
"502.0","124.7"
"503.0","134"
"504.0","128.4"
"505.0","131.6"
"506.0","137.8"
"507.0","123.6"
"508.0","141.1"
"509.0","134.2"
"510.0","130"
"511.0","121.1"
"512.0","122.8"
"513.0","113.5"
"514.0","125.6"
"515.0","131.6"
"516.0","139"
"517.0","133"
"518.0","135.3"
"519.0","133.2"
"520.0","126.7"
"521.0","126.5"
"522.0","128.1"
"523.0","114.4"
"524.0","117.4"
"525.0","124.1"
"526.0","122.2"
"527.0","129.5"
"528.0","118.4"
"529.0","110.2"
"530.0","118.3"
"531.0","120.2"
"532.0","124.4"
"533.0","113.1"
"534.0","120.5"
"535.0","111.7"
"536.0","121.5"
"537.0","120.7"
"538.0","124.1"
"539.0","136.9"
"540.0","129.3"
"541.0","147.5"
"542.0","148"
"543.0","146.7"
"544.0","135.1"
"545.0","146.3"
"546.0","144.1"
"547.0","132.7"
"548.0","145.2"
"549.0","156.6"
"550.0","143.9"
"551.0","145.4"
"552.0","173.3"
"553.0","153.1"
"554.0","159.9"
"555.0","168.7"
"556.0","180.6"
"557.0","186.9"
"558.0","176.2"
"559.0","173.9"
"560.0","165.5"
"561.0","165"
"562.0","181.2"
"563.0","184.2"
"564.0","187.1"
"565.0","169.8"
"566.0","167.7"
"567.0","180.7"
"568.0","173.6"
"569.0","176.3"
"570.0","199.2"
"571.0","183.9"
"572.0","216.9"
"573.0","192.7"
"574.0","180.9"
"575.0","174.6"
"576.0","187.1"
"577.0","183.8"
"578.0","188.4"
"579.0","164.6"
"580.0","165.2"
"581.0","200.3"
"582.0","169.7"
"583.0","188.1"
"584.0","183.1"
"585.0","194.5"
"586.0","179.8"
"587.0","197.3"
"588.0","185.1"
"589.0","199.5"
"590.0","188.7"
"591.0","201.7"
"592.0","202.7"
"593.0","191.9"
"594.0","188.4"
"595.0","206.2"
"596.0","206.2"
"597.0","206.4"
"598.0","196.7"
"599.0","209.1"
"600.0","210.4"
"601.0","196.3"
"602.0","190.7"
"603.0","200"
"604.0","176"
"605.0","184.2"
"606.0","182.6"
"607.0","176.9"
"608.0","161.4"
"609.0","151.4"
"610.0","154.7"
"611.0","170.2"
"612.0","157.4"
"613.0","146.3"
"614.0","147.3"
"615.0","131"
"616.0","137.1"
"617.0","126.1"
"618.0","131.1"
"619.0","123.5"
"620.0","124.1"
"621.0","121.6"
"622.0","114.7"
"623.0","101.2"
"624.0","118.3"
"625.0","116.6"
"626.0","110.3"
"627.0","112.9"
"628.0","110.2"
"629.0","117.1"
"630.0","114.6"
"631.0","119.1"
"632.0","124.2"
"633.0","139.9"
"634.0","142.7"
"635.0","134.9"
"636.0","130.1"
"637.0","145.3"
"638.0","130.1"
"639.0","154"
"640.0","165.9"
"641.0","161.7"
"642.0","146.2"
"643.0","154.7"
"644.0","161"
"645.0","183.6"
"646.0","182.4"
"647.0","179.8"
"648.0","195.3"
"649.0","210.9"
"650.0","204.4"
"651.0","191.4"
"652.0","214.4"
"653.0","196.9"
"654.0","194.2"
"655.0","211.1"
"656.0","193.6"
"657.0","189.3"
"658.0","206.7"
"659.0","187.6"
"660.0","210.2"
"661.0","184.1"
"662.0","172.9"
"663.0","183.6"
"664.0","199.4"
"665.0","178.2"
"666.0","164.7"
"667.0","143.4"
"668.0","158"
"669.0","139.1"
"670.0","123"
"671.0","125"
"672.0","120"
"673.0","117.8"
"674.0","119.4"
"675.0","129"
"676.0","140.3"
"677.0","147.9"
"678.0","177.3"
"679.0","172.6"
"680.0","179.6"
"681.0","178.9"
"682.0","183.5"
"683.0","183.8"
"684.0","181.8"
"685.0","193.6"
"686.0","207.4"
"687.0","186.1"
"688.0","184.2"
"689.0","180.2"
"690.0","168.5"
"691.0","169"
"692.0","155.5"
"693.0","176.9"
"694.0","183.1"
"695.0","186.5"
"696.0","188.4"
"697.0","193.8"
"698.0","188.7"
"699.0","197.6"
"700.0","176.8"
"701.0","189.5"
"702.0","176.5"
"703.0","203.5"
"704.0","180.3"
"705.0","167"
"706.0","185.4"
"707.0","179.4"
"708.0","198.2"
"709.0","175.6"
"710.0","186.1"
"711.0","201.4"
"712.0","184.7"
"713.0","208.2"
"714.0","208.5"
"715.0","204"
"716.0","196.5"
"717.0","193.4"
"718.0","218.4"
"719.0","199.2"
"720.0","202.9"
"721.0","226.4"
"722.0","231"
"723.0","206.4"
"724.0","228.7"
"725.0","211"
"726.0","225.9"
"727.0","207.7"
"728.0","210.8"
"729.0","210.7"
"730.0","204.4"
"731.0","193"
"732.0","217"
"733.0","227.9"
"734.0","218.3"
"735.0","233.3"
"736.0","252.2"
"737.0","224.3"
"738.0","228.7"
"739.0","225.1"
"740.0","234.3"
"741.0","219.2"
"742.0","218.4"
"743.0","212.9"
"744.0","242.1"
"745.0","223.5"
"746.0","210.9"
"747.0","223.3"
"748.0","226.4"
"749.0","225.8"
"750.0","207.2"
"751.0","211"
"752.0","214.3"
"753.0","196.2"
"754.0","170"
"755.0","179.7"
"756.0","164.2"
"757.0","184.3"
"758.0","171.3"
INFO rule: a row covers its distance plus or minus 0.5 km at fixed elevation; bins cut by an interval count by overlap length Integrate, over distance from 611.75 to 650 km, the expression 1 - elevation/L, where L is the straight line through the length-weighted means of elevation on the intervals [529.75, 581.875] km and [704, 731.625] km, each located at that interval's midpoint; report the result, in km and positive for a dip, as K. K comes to 8.3 km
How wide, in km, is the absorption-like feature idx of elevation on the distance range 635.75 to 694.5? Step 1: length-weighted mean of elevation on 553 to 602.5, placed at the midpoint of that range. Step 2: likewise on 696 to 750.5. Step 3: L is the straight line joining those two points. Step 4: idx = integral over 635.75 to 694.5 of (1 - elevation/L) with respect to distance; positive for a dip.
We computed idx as 8.2 km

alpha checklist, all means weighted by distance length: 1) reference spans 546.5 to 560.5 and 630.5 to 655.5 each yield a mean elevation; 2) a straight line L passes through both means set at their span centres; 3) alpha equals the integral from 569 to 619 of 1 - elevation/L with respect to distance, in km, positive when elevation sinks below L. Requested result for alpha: -5.0 km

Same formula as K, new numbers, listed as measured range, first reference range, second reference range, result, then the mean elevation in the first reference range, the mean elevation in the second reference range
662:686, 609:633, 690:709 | 0.8 km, 128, 183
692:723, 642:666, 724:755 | 2.0 km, 189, 217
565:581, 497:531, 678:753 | -3.6 km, 128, 202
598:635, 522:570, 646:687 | 3.7 km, 147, 175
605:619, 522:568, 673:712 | 0.7 km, 146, 178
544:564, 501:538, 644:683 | -3.7 km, 125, 173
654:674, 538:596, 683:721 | 1.8 km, 173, 189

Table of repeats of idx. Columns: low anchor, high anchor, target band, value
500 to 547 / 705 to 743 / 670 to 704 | 4.2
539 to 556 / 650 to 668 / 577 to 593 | -2.4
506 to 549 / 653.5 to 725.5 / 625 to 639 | 3.2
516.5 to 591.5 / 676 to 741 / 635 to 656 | 0.7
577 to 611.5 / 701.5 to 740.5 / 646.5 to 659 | -0.1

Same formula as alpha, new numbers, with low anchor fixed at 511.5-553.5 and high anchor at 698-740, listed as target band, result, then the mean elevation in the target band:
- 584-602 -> -4.8 km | 197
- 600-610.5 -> -1.2 km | 179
